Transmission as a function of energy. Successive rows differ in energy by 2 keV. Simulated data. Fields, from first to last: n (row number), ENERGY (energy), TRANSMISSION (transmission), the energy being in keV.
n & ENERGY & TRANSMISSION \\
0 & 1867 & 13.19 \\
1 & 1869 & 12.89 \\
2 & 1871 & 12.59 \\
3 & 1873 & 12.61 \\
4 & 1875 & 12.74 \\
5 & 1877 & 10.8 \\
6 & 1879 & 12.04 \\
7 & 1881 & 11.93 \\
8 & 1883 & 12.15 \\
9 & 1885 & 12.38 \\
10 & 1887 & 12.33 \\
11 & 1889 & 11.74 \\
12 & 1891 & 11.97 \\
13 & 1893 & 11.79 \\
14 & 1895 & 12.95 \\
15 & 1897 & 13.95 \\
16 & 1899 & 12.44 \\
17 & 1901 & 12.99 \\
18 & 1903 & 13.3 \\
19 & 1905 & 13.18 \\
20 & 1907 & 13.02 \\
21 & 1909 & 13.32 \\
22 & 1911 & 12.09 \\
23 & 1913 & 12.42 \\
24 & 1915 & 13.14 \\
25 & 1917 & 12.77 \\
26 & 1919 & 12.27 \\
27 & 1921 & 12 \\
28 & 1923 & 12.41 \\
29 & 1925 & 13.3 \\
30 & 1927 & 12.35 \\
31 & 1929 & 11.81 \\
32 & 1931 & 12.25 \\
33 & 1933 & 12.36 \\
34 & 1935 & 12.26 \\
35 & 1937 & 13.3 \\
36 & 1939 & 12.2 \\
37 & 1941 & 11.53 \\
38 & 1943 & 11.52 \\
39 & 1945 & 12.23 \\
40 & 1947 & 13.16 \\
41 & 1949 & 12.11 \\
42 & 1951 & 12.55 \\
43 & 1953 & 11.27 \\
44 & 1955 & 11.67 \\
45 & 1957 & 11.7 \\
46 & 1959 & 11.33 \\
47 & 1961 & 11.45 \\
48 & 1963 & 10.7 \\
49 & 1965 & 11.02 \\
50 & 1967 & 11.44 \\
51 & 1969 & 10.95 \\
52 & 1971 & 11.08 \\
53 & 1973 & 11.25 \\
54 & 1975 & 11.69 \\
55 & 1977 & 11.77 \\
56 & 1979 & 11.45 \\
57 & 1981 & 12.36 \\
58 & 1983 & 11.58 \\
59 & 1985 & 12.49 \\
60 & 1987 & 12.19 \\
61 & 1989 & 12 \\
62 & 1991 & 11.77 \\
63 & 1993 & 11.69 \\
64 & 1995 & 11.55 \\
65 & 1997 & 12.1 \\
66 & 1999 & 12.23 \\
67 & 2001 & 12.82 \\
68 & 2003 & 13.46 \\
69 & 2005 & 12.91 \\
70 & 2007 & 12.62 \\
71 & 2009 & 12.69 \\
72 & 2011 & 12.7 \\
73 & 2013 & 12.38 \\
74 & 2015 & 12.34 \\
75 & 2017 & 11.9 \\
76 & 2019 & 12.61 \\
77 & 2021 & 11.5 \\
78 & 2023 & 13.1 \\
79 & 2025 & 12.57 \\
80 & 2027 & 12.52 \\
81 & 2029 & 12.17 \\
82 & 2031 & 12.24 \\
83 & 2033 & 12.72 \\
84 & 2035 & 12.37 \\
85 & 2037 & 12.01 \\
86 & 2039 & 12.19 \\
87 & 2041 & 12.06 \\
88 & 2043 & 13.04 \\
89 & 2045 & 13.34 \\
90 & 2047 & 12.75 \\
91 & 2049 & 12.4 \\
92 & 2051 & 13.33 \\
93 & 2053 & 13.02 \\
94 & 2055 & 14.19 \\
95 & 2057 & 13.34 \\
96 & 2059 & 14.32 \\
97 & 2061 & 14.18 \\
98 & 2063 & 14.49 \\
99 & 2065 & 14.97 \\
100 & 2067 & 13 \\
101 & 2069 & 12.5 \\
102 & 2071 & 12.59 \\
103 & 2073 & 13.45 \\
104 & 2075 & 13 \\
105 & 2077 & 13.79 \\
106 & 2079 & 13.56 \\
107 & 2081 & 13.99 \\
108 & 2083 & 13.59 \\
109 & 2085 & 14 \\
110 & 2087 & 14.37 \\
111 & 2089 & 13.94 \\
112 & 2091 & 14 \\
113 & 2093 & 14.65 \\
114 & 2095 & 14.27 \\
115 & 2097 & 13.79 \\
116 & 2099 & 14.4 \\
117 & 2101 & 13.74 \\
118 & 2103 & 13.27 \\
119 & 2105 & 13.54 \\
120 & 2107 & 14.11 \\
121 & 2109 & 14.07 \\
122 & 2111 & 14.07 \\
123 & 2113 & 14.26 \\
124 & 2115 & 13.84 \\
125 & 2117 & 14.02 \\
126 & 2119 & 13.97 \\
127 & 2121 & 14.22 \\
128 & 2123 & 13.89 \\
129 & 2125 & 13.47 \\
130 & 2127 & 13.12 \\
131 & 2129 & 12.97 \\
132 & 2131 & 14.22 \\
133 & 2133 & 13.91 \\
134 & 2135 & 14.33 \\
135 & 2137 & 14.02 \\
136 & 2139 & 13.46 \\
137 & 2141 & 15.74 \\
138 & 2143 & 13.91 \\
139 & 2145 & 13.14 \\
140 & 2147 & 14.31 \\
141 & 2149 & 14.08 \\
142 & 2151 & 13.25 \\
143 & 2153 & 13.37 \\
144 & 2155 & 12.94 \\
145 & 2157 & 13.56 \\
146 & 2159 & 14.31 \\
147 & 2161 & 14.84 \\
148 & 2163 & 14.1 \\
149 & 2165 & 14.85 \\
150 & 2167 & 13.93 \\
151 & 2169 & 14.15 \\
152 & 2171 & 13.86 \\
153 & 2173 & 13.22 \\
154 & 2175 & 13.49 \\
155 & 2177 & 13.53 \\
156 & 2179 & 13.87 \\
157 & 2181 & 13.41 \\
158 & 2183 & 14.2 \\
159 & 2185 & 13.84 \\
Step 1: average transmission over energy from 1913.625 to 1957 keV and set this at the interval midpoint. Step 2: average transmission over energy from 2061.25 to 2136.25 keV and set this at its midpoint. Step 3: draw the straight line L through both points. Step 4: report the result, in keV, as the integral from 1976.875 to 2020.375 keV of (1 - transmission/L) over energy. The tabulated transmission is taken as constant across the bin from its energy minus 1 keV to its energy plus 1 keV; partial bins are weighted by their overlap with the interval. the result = 2.1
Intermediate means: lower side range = 12.3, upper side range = 13.8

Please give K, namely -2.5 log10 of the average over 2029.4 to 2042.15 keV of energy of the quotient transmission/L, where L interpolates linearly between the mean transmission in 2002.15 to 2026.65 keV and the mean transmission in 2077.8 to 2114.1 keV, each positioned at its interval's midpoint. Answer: 0.06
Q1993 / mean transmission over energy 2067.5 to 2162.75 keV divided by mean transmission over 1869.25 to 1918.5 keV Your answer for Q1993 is 1.1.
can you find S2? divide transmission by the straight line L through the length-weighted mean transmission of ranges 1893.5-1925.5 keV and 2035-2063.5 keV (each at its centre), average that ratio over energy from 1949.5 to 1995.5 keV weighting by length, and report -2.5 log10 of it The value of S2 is 0.12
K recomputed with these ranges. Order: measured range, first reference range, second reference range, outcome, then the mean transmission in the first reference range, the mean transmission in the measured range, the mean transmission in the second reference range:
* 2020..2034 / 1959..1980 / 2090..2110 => 0.006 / 11.3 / 12.4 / 14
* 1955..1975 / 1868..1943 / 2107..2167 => 0.143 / 12.5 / 11.3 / 13.9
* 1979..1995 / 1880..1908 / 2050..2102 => 0.108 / 12.6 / 11.9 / 13.8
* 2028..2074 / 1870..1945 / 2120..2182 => 0.017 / 12.4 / 13.1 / 13.9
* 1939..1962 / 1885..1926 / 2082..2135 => 0.093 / 12.7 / 11.9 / 13.9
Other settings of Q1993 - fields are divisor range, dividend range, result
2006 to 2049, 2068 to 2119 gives 1.11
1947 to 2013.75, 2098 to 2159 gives 1.16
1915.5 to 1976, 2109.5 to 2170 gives 1.17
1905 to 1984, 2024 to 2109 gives 1.11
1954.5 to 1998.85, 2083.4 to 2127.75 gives 1.20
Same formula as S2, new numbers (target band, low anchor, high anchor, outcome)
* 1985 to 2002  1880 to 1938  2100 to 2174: 0.08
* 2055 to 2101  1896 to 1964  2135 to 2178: -0.04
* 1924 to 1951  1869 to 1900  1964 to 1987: -0.04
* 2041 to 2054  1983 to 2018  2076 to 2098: 0.03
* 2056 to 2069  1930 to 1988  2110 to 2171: -0.07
